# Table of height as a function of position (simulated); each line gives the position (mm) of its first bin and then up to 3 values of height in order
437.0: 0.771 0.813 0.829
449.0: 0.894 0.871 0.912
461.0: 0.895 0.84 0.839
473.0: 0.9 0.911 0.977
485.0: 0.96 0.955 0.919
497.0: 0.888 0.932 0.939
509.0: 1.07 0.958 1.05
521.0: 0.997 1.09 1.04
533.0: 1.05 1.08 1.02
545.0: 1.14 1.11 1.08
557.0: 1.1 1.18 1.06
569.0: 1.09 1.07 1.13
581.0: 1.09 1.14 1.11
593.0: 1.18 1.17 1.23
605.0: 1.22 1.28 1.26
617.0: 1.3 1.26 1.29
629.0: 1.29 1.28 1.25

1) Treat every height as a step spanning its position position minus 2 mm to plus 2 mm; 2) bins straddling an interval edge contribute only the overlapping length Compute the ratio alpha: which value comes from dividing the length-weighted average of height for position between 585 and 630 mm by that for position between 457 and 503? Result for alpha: 1.35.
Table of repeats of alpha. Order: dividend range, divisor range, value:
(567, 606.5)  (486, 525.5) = 1.17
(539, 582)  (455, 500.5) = 1.21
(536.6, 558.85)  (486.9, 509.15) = 1.16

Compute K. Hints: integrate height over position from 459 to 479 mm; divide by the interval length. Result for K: 0.877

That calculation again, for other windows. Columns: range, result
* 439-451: 0.845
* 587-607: 1.18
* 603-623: 1.26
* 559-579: 1.11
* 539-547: 1.08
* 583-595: 1.14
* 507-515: 1.01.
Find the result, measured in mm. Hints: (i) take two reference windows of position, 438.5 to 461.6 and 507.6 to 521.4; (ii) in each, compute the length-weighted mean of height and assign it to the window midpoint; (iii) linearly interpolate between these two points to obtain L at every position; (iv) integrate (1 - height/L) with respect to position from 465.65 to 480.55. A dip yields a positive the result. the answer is 0.51 mm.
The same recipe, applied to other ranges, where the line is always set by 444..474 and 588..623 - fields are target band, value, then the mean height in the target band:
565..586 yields 1.0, 1.1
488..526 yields 0.5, 0.978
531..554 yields -0.1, 1.08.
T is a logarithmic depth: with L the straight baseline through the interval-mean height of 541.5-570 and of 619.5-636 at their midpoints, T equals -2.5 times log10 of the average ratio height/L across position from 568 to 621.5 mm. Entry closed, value 0.02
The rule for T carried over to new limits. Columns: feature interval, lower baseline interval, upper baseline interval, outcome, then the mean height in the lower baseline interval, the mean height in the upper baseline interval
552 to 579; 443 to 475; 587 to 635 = 0.026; 0.872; 1.24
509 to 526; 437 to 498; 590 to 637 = -0.014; 0.89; 1.25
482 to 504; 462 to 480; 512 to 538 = 0.012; 0.88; 1.04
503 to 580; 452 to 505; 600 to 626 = 0.008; 0.909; 1.26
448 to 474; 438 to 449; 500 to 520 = -0.006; 0.83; 0.993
